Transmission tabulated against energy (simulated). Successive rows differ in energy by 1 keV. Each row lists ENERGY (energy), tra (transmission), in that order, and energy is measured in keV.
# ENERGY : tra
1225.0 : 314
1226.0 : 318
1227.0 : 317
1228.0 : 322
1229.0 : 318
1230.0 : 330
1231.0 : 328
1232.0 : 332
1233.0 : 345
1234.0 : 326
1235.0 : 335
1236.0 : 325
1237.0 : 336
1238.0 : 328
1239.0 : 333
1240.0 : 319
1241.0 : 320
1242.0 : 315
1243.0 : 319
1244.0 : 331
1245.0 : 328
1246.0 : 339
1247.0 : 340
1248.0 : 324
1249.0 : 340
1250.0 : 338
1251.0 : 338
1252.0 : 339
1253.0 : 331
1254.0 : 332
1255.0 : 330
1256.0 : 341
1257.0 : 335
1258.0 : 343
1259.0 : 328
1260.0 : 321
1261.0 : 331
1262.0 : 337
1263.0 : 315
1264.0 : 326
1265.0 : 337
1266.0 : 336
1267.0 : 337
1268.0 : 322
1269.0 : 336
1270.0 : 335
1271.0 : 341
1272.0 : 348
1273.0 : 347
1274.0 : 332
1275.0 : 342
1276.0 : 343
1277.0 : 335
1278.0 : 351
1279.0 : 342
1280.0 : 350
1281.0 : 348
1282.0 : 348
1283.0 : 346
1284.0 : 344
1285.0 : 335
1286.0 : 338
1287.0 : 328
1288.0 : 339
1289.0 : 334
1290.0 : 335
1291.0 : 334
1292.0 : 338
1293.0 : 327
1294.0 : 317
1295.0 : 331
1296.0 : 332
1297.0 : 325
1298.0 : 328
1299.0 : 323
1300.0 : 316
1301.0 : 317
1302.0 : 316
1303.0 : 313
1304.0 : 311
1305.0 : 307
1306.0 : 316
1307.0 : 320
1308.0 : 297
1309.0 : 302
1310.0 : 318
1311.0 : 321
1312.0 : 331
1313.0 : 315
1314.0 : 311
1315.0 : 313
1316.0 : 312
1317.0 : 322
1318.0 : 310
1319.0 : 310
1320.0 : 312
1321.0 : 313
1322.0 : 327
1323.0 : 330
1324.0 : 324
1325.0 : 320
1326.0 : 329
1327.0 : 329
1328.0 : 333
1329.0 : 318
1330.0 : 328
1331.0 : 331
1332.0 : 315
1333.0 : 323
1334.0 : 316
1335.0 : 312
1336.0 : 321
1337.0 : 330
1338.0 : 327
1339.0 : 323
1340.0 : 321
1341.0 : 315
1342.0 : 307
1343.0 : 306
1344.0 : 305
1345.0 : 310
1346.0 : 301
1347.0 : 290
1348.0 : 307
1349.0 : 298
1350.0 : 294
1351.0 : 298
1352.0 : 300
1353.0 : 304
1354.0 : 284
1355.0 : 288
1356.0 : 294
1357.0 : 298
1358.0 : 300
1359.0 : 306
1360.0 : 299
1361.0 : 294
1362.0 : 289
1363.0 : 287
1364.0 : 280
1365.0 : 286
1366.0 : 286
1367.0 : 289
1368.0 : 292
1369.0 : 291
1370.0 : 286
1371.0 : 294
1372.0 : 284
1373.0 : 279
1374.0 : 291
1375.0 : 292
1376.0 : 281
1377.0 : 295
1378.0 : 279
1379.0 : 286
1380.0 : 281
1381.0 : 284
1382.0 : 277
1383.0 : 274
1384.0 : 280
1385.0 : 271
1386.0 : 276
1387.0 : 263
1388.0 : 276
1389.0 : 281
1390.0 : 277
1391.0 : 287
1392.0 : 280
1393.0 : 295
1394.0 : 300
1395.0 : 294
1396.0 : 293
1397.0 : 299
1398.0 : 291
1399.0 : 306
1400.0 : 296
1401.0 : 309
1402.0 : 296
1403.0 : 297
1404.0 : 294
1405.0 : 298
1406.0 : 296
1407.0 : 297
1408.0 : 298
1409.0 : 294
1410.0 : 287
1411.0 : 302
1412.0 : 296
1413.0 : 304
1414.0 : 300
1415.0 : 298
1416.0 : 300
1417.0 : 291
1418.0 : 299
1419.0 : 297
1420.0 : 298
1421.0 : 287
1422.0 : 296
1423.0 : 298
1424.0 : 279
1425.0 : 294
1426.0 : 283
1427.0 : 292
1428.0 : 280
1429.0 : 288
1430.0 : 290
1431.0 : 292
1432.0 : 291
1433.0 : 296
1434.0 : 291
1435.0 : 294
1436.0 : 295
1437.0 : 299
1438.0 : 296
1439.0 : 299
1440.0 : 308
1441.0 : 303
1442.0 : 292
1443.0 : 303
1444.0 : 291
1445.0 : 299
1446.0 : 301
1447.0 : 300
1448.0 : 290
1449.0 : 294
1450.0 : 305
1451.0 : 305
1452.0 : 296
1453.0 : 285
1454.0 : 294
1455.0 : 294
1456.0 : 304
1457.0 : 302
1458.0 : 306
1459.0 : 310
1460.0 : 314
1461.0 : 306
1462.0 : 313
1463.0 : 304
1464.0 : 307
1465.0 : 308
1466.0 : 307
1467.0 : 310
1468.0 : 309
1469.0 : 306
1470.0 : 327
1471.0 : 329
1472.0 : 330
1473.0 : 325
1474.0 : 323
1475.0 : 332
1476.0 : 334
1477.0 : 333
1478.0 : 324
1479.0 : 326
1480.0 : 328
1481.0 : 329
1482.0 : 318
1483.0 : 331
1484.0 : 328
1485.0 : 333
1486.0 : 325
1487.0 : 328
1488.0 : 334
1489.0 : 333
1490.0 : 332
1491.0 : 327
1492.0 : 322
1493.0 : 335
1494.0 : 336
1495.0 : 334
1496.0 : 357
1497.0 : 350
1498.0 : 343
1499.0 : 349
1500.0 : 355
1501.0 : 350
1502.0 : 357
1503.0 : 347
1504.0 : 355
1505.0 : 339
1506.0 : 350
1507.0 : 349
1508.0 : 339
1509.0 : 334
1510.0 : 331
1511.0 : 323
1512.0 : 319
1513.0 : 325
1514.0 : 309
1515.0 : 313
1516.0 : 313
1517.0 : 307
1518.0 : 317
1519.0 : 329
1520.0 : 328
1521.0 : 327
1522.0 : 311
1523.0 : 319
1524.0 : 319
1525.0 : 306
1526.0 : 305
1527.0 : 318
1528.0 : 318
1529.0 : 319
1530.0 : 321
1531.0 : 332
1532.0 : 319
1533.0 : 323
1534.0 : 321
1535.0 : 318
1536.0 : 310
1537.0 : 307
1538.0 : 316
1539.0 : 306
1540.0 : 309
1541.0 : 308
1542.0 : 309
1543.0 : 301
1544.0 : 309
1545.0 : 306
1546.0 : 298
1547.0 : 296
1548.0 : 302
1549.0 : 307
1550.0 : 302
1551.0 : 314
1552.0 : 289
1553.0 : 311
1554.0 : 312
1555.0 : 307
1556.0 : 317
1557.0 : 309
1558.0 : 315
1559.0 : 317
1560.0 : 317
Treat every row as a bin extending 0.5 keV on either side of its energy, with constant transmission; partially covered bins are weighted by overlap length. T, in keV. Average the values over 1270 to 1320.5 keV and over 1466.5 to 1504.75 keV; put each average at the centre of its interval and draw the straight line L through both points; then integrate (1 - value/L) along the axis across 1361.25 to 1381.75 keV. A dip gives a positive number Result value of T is 2.7 keV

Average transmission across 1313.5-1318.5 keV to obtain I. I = 314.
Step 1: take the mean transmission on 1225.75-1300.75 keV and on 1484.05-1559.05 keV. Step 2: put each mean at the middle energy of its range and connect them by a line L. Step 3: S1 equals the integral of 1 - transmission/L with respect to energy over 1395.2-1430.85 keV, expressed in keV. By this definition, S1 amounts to 3.5 keV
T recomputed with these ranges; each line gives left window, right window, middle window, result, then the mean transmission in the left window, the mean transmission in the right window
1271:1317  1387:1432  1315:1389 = 2.3 keV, 328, 293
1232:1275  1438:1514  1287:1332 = 1.1 keV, 332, 321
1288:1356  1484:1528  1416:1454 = 3.6 keV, 316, 331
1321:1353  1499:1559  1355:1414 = 5.0 keV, 316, 319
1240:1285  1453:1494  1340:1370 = 2.9 keV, 335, 319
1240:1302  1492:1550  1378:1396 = 2.6 keV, 333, 324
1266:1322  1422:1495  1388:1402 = 1.1 keV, 328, 309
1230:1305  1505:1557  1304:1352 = 2.0 keV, 332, 316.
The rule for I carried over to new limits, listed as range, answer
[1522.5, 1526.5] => 312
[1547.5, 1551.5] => 306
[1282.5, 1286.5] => 341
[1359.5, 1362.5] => 294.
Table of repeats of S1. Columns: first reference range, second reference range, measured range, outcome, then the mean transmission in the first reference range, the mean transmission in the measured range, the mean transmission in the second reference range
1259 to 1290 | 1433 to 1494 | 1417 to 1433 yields 1.3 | 337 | 291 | 312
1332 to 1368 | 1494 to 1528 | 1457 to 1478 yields 0.4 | 303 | 316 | 331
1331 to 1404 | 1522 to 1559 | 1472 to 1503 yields -2.9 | 295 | 334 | 311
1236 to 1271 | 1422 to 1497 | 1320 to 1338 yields 0.0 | 331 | 323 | 310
